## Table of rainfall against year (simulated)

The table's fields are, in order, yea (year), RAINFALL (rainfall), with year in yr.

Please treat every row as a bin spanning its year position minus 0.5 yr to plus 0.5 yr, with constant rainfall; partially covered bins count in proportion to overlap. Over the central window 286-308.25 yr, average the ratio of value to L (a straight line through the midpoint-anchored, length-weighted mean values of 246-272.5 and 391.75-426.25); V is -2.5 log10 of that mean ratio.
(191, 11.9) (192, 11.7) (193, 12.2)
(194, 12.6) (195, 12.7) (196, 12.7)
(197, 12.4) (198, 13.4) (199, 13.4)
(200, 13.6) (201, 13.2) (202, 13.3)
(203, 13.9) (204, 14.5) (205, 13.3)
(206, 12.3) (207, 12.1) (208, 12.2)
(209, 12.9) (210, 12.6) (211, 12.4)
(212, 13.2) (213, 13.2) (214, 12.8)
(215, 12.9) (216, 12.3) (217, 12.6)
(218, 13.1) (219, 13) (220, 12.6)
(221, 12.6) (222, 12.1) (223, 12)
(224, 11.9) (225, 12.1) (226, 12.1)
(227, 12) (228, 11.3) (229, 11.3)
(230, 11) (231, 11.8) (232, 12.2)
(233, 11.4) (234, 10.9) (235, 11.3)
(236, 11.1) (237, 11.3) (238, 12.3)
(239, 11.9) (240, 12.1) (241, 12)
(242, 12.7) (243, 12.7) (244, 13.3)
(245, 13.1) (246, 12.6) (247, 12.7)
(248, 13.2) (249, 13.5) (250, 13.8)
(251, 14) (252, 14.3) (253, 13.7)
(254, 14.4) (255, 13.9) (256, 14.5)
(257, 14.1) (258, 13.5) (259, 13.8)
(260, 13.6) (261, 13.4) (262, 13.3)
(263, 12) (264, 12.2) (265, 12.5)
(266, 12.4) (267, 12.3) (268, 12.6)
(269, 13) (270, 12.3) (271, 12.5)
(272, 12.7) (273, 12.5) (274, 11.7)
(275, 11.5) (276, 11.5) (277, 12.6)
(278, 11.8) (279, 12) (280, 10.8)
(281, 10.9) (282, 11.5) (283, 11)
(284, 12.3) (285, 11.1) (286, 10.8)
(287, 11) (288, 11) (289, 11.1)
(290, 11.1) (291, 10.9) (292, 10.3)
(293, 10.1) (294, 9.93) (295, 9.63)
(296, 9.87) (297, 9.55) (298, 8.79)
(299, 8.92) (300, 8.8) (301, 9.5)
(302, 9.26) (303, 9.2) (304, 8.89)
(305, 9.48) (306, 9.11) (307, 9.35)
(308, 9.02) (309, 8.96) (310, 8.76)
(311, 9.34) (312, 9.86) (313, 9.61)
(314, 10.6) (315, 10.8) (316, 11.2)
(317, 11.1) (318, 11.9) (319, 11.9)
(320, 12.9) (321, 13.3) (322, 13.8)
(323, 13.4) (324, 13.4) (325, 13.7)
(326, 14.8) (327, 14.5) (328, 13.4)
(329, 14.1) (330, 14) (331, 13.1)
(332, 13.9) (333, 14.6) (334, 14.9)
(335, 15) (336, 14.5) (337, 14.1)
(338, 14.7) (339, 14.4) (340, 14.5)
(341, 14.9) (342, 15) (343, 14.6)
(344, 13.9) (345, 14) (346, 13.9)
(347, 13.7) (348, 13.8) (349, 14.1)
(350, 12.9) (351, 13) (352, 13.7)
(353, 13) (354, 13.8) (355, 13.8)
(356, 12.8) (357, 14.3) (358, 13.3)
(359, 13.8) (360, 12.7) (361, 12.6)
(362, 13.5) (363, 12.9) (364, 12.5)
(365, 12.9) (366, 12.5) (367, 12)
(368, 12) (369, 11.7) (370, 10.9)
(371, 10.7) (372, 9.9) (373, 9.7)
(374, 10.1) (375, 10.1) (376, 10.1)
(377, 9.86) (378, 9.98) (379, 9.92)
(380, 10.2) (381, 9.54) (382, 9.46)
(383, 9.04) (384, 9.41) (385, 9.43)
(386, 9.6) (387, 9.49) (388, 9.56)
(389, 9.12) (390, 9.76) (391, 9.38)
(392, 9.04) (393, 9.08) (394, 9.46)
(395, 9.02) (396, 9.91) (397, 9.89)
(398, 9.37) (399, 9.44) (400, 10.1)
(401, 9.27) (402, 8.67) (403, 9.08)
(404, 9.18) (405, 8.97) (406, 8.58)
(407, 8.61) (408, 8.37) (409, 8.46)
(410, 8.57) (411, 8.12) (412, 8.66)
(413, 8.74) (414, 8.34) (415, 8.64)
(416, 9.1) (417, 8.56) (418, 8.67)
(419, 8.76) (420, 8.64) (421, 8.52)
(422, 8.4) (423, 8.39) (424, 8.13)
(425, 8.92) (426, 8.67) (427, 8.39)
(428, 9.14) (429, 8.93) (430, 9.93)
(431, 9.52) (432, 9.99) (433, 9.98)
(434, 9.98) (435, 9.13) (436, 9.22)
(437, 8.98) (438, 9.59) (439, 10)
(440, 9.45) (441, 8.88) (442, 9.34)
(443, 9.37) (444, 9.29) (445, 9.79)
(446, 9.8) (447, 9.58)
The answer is 0.23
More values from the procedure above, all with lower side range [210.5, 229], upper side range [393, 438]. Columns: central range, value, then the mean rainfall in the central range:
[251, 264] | -0.16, 13.7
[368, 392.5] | -0.03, 9.88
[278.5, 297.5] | 0.04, 10.8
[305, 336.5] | -0.15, 12.2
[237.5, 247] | -0.04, 12.5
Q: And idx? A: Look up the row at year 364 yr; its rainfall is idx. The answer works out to 12.5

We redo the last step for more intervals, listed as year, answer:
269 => 13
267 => 12.3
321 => 13.3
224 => 11.9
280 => 10.8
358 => 13.3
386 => 9.6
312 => 9.86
